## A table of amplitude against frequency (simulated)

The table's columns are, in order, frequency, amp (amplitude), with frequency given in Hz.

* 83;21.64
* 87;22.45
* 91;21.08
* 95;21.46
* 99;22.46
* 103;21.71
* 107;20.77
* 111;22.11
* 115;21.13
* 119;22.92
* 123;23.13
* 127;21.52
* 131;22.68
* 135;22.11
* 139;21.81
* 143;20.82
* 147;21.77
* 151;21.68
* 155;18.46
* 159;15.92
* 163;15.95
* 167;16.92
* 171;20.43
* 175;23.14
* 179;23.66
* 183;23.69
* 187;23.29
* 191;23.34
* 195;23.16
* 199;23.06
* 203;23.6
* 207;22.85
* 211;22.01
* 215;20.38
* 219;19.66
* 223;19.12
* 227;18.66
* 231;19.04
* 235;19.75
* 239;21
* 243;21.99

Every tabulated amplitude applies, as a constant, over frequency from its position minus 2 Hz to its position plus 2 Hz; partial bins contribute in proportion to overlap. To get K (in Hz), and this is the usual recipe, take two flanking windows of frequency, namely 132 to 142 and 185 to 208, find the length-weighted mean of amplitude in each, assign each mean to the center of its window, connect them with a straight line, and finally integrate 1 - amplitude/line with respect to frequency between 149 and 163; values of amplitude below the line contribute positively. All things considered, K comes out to 2.5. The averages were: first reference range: 21.9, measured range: 18.3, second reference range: 23.2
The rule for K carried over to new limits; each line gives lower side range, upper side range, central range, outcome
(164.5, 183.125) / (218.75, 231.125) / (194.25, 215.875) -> -2.9 Hz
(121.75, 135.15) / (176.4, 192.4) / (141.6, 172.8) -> 5.4 Hz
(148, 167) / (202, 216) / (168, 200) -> -4.0 Hz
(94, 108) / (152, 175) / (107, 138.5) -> -2.6 Hz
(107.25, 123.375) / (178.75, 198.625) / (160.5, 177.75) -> 2.9 Hz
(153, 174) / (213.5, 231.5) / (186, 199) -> -3.3 Hz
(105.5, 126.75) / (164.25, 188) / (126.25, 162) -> 2.0 Hz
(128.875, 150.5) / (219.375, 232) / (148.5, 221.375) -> -3.2 Hz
